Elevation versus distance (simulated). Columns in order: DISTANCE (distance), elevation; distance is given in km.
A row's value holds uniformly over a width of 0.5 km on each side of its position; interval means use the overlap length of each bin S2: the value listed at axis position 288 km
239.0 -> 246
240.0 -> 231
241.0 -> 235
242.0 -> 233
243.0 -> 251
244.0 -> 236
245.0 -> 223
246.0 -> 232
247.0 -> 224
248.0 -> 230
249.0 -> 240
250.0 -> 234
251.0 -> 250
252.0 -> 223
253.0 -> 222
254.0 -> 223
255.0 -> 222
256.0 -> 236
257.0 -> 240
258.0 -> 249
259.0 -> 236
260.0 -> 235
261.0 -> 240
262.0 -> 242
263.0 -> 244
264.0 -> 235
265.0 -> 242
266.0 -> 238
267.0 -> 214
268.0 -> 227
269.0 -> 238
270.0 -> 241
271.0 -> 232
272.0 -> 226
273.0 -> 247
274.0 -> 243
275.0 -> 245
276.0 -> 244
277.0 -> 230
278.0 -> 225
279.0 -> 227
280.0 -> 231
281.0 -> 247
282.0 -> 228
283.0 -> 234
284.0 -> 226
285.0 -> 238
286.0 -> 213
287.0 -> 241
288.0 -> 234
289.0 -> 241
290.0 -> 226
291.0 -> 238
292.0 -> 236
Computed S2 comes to 234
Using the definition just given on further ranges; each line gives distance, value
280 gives 231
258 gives 249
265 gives 242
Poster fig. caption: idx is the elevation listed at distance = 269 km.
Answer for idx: 238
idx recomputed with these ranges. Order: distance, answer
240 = 231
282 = 228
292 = 236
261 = 240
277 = 230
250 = 234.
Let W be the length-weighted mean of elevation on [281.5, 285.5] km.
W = 232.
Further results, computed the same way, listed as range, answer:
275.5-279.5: 232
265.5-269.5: 229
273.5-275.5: 244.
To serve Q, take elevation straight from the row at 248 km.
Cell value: 230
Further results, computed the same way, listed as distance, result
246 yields 232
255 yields 222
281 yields 247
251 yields 250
